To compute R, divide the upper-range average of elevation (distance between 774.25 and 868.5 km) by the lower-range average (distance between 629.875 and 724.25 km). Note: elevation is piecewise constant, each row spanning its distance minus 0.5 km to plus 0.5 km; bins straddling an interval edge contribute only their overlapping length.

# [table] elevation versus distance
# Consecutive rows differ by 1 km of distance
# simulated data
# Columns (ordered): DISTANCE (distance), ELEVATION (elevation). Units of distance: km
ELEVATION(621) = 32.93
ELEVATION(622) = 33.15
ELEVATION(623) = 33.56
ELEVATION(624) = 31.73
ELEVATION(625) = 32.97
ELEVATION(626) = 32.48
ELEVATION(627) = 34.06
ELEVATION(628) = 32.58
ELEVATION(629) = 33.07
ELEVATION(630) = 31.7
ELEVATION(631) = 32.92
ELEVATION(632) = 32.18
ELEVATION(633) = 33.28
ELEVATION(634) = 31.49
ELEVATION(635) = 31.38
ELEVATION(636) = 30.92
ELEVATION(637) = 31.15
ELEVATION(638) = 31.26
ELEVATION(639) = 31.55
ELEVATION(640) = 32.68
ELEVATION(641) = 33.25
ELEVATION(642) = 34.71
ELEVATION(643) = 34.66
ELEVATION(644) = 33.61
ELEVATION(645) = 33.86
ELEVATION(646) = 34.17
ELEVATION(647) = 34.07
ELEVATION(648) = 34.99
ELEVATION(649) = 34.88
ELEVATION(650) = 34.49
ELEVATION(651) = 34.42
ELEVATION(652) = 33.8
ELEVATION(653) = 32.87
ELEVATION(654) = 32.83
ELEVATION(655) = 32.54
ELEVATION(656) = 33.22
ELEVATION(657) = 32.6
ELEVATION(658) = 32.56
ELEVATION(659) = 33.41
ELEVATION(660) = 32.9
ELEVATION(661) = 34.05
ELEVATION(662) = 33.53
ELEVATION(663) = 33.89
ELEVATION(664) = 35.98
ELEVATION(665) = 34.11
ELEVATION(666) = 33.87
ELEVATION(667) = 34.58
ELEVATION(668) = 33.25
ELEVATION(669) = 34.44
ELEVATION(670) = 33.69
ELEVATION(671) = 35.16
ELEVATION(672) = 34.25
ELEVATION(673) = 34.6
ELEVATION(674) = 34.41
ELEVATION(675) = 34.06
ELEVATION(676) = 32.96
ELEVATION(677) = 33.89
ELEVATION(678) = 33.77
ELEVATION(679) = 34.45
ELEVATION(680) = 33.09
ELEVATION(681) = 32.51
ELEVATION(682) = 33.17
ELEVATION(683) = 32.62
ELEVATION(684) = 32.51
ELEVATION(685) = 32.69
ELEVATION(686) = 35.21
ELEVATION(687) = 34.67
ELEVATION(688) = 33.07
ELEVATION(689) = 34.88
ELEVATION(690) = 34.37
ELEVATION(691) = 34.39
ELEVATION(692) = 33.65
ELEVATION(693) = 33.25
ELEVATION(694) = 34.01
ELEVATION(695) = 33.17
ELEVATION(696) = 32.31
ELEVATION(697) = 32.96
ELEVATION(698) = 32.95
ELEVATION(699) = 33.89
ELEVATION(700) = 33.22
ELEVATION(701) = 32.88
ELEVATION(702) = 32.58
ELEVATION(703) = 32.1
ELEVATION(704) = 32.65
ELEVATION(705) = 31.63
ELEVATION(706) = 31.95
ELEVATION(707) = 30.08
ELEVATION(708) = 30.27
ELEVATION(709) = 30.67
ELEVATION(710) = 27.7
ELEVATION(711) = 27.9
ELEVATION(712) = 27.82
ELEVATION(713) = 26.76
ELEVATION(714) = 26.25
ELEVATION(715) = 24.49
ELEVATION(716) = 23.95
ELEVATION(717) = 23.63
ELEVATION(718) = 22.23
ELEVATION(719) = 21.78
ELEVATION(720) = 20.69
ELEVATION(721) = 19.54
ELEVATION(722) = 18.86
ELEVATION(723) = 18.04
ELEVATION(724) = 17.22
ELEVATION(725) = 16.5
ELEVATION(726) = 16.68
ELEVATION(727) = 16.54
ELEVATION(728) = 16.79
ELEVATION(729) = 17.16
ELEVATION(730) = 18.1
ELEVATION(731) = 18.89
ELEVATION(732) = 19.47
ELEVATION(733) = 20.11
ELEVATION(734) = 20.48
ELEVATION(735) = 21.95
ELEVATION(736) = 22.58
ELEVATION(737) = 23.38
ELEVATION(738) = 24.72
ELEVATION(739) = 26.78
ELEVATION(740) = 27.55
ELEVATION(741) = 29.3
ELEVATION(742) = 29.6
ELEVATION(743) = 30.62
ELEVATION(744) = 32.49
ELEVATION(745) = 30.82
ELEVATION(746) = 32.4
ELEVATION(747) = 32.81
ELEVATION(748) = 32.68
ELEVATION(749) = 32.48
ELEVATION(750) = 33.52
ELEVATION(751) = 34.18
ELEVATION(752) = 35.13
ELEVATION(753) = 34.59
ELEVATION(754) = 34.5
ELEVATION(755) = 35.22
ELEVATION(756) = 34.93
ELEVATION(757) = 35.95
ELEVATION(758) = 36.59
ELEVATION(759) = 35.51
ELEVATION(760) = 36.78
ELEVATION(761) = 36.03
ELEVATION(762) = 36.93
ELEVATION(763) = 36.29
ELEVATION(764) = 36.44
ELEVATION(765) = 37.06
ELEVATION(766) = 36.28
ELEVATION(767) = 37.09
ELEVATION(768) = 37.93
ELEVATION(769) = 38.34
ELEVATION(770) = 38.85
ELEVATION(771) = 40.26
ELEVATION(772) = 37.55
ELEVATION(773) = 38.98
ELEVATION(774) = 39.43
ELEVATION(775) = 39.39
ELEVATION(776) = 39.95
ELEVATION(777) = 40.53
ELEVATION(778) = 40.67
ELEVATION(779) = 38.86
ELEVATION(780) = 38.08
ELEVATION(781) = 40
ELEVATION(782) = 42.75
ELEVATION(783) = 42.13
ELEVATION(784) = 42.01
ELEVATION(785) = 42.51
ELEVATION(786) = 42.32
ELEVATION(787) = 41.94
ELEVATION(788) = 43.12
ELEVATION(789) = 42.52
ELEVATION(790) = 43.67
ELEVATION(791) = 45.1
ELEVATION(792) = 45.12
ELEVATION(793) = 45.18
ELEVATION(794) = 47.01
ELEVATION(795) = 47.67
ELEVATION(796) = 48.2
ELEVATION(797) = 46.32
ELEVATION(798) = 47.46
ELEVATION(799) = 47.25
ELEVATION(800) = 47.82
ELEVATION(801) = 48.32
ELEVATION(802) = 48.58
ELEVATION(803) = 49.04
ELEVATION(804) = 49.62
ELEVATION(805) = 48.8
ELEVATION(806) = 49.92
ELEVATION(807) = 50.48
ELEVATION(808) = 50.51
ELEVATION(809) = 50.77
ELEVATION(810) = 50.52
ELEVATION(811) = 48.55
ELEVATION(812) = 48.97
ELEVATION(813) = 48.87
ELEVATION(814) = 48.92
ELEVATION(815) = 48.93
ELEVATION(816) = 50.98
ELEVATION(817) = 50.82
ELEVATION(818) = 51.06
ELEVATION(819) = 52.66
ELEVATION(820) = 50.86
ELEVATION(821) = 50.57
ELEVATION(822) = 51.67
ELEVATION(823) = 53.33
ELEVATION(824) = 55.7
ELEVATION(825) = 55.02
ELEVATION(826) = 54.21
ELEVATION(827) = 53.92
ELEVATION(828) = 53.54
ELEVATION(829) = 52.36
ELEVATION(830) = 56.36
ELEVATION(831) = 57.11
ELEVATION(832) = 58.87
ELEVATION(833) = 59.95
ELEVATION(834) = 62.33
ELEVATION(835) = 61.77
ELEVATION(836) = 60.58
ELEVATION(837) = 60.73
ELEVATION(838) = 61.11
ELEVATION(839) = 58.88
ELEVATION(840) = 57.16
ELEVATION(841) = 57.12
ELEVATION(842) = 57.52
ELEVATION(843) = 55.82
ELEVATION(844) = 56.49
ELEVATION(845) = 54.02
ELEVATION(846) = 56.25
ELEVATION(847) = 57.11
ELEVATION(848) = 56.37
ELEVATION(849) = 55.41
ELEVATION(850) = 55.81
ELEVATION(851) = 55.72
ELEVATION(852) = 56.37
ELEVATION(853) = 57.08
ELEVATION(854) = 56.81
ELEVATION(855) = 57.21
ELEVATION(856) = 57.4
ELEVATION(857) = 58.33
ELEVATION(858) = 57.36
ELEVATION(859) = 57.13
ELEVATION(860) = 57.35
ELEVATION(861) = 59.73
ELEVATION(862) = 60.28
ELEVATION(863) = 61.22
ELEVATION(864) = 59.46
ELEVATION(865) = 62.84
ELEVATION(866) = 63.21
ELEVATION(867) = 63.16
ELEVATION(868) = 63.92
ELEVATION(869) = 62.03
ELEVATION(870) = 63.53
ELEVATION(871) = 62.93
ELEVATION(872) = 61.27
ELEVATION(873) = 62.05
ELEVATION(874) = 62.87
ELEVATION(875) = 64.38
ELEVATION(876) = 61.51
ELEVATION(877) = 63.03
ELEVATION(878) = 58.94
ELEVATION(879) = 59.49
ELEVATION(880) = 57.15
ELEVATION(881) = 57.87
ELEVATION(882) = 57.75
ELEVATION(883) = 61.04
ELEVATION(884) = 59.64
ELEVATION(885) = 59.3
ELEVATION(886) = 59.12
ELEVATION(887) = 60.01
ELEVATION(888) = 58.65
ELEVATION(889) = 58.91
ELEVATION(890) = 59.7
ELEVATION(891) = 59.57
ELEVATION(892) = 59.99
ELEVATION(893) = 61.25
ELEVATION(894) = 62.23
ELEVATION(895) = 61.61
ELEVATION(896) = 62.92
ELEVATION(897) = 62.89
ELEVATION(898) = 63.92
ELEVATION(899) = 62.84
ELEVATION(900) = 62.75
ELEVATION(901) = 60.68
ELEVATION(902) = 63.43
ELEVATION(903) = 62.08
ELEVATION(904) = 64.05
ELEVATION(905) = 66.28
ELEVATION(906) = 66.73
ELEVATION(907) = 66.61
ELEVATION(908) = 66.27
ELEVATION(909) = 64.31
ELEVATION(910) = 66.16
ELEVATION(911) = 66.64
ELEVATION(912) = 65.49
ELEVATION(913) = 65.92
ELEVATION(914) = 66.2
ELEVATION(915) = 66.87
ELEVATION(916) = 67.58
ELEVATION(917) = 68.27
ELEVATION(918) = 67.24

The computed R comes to 1.6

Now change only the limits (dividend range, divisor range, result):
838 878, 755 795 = 1.49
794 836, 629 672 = 1.55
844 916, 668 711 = 1.84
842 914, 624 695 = 1.81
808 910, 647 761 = 1.93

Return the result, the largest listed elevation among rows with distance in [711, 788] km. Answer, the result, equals 43.12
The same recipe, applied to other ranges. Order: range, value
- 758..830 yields 56.36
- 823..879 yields 64.38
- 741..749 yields 32.81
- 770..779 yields 40.67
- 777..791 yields 45.1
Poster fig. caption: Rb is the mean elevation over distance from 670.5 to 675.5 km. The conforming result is 34.5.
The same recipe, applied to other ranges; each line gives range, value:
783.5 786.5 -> 42.3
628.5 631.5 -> 32.6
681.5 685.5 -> 32.7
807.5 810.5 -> 50.6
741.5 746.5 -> 31.2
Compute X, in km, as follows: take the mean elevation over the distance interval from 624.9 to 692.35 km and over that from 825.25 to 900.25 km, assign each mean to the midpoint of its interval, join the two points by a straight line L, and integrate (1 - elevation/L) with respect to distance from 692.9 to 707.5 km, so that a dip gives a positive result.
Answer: 2.3 km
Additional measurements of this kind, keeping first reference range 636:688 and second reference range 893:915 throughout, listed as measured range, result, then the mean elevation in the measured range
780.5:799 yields 2.07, 44.3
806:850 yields 0.17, 54.5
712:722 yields 4.26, 23.3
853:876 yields -0.51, 60.6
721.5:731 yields 5.54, 17.4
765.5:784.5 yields 3.38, 39.4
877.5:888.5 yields 0.47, 59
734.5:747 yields 4.51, 27.9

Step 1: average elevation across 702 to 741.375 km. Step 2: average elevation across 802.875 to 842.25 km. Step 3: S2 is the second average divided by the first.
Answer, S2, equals 2.3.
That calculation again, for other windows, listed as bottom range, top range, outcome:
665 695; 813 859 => 1.65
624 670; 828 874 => 1.77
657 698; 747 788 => 1.12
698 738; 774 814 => 1.86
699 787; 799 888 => 1.82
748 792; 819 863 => 1.48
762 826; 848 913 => 1.35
